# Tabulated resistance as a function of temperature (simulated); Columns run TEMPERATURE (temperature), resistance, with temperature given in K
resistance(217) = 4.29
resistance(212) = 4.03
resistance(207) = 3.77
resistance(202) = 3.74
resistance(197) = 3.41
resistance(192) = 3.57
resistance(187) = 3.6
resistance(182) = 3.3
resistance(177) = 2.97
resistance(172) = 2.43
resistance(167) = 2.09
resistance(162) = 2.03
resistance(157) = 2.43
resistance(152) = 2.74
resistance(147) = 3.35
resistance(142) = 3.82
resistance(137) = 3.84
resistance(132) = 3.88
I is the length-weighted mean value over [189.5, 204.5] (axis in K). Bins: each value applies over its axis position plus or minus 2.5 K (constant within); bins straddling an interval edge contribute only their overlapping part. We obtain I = 3.57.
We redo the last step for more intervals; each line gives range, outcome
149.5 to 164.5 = 2.4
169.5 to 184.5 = 2.9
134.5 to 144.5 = 3.83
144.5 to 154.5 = 3.05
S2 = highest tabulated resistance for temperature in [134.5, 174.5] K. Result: 3.84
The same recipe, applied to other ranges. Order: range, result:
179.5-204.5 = 3.74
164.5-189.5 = 3.6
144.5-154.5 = 3.35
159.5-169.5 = 2.09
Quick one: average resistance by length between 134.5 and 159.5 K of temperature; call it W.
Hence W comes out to 3.24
